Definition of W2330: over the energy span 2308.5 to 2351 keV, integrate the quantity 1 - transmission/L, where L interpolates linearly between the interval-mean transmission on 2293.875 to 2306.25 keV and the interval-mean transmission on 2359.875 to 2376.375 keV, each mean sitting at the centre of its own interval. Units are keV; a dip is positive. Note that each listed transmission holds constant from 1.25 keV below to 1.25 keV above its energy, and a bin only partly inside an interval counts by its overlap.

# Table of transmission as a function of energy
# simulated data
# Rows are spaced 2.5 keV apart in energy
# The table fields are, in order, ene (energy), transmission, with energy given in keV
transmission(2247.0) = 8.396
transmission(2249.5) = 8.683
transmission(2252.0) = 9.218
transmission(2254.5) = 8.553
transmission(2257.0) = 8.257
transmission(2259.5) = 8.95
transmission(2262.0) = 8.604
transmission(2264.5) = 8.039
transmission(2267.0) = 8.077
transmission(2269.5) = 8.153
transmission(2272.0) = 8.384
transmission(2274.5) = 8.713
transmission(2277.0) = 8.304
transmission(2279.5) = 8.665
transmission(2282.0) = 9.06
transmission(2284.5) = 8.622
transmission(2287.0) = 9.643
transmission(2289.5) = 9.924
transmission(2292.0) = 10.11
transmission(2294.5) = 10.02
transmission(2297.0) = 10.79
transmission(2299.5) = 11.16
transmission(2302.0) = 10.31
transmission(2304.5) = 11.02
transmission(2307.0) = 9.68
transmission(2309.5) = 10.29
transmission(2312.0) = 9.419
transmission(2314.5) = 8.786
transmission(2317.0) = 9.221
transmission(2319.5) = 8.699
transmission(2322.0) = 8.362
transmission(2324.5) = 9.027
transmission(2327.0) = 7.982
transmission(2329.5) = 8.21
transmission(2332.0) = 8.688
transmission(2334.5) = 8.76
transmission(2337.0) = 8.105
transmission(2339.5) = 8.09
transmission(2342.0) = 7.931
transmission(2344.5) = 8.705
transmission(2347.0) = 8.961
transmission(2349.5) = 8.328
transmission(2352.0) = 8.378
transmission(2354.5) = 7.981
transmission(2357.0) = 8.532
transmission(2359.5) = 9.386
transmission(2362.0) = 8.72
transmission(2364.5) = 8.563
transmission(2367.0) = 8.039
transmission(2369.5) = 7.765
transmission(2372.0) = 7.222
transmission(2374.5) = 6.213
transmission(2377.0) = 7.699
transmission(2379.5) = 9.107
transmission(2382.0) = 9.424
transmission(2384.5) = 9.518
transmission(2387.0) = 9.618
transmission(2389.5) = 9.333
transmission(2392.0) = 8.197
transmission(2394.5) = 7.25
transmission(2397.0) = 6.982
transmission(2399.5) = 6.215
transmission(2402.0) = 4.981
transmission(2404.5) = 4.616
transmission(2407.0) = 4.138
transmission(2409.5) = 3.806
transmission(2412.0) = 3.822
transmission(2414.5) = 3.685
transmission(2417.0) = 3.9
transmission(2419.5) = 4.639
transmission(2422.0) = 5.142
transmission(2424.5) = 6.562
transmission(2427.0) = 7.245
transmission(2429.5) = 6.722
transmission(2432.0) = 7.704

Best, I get 3.37 keV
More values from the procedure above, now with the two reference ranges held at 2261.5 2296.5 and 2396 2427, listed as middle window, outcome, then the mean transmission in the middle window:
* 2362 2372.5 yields -2.94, 8.04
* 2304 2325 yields -3.93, 9.34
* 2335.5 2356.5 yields -4.29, 8.32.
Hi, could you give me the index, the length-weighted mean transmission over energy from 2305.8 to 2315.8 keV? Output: 9.54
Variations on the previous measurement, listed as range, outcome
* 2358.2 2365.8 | 8.88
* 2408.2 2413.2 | 3.82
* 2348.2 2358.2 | 8.31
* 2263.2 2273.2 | 8.16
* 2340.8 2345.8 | 8.33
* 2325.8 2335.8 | 8.41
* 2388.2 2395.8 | 8.26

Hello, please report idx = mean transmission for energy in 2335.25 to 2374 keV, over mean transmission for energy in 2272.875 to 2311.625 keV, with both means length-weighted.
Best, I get 0.85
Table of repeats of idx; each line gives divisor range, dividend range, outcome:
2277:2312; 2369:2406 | 0.77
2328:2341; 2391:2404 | 0.79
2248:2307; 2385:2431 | 0.65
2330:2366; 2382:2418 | 0.74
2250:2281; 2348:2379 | 0.95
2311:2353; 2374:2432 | 0.76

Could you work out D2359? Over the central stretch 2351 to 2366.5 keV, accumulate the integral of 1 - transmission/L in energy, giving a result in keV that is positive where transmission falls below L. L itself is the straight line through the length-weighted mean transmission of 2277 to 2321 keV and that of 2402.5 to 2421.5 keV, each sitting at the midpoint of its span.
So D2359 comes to -4.2 keV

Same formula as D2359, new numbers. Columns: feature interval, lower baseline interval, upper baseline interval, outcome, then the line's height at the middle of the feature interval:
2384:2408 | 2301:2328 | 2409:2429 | -4.2 keV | 5.93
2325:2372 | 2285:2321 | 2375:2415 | -0.1 keV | 8.38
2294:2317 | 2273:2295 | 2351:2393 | -2.8 keV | 9.01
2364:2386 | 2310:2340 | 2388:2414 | -4.3 keV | 6.85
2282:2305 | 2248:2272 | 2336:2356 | -4.5 keV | 8.43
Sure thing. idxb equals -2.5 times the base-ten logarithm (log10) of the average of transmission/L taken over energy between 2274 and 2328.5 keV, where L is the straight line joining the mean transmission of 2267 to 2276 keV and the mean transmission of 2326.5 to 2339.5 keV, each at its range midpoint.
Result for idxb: -0.134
